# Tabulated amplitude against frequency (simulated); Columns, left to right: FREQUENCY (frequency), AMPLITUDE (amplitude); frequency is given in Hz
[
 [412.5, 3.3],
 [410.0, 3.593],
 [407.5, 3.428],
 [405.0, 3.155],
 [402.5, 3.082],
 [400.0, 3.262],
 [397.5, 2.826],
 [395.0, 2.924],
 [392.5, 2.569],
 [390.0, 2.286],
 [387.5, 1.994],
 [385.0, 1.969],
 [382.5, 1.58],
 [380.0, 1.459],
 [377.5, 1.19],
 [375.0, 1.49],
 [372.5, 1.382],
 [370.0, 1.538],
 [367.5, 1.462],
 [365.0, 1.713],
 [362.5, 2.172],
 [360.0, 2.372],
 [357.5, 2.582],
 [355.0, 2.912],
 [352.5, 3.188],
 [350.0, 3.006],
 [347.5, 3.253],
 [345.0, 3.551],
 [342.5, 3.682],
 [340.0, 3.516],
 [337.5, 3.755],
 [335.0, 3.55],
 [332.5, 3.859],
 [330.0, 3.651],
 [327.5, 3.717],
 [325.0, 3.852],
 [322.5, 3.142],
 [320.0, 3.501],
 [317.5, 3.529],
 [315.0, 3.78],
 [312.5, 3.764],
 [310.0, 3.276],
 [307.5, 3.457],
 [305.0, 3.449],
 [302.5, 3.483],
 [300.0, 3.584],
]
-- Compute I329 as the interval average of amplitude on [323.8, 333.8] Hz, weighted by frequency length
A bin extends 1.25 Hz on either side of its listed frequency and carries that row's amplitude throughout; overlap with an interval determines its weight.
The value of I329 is 3.77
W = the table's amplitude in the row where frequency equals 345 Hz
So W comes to 3.551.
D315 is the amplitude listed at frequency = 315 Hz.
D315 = 3.78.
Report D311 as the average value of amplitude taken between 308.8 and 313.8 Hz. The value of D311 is 3.53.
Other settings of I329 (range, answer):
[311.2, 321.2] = 3.64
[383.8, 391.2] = 2.08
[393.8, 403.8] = 3.02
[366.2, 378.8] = 1.41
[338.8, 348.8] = 3.5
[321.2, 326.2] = 3.49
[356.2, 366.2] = 2.22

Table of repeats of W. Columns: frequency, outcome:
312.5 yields 3.764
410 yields 3.593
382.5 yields 1.58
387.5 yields 1.994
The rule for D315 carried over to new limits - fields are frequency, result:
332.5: 3.859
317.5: 3.529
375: 1.49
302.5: 3.483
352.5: 3.188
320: 3.501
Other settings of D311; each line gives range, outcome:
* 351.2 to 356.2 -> 3.05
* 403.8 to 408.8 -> 3.3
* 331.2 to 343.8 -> 3.67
